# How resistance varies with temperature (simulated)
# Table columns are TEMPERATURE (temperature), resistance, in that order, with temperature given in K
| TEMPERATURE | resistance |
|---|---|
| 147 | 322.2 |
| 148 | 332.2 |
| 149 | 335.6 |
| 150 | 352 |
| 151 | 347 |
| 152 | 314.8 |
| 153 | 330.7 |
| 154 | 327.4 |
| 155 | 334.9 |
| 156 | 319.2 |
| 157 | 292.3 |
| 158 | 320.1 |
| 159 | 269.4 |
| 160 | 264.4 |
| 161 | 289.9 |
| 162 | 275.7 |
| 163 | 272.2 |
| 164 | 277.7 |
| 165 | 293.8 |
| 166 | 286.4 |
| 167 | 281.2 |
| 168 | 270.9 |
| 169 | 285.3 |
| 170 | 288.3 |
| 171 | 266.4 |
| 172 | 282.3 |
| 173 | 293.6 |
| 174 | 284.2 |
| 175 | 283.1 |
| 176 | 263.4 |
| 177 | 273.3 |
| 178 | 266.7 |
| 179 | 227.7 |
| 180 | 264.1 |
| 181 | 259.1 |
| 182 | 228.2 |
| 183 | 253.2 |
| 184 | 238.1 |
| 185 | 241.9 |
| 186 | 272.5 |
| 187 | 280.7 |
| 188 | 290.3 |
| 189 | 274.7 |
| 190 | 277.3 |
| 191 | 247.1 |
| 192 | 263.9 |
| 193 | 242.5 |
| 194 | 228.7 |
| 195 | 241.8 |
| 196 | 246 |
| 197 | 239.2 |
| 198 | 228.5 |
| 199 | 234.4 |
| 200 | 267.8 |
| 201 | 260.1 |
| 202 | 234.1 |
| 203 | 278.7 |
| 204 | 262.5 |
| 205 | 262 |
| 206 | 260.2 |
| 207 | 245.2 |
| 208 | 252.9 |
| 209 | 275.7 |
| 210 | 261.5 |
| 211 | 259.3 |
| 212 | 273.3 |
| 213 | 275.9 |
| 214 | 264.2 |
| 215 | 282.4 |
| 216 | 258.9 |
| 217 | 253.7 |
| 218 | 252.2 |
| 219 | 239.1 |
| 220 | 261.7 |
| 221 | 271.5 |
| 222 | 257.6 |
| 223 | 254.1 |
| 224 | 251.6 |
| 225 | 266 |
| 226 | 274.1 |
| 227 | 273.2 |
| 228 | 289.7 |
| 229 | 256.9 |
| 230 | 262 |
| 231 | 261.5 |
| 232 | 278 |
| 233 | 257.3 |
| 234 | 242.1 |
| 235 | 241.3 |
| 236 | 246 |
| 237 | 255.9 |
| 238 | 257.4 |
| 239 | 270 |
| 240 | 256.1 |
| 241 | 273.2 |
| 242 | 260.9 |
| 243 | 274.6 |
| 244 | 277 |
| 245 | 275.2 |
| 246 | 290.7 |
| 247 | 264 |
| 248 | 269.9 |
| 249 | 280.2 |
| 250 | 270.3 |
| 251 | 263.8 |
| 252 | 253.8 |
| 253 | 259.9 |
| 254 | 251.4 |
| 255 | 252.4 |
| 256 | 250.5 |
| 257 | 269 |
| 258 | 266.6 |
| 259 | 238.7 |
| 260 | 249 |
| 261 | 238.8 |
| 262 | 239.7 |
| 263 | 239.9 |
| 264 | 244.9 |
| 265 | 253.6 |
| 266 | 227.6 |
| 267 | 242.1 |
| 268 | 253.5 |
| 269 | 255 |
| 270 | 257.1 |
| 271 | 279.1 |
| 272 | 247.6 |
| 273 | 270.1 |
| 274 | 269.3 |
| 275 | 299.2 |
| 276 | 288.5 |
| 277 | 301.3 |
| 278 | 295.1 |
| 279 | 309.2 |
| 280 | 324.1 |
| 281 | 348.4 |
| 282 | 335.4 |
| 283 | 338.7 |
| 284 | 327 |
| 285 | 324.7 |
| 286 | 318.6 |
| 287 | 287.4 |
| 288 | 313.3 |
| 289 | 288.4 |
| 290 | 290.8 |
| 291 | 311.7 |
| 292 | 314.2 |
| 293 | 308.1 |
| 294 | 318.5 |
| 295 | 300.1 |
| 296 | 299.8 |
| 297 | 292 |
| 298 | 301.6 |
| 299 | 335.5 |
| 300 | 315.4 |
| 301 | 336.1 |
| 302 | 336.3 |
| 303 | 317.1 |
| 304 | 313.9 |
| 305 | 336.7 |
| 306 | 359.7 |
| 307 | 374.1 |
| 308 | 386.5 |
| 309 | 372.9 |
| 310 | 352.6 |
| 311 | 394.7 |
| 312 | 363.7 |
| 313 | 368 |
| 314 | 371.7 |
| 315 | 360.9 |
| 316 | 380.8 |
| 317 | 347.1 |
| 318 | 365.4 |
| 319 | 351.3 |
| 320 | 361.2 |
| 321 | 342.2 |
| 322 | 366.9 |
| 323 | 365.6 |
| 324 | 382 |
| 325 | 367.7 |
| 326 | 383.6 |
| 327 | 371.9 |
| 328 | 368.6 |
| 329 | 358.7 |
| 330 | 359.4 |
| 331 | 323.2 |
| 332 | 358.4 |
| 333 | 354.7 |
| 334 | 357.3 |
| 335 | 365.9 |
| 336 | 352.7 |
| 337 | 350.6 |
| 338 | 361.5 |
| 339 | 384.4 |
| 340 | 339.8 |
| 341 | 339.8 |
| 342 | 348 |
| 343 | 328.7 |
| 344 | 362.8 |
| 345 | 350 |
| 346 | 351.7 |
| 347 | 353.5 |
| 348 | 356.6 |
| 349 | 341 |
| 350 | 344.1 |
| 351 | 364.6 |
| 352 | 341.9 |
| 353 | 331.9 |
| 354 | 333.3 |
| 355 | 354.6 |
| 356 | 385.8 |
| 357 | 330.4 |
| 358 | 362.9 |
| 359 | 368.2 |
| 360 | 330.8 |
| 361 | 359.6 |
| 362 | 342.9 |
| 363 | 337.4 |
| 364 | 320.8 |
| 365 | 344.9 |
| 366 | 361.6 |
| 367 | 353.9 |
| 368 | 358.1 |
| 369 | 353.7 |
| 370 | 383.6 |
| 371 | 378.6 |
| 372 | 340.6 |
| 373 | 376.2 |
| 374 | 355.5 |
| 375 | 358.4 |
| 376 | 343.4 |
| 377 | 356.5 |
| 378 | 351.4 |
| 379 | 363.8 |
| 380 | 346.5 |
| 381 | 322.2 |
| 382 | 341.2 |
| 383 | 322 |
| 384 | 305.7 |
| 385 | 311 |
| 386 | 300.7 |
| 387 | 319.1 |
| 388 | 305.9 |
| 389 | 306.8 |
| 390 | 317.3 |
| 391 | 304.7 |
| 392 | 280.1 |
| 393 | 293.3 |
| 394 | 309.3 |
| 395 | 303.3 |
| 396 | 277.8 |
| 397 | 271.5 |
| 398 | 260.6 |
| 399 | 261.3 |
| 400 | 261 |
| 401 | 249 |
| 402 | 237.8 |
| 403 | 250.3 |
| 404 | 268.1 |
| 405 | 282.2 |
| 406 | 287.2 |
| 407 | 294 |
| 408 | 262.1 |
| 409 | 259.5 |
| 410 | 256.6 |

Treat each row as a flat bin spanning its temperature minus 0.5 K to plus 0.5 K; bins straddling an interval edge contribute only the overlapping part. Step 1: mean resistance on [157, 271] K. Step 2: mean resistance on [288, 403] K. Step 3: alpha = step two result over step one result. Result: 1.29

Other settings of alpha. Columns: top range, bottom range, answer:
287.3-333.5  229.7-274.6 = 1.33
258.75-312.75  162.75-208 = 1.15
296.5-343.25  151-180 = 1.23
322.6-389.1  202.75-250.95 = 1.32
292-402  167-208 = 1.31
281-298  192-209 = 1.24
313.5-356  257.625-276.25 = 1.40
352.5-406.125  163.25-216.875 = 1.23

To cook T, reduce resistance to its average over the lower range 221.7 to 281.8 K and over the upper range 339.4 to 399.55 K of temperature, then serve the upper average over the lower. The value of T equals 1.26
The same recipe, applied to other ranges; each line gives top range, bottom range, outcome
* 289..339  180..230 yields 1.34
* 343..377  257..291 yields 1.25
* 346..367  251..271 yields 1.39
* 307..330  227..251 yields 1.38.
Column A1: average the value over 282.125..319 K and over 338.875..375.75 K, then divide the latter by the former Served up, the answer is 1.1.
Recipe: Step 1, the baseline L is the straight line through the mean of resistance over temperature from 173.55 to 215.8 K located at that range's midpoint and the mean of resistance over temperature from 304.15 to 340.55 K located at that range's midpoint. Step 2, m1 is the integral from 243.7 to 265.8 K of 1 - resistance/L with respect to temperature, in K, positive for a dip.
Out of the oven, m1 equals 3.5 K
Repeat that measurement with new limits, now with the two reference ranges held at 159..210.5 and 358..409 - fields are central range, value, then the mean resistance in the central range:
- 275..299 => -1.6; 311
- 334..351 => -2.5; 352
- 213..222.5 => 0.4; 261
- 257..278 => 2.0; 259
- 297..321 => -4.3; 351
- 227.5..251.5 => 1.1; 266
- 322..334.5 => -2.5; 363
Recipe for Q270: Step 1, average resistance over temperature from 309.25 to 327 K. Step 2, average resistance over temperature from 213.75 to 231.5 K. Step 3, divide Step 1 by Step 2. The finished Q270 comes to 1.4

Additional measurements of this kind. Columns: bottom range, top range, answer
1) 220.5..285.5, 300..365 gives 1.31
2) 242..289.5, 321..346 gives 1.30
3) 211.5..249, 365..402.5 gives 1.21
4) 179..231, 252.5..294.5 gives 1.09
